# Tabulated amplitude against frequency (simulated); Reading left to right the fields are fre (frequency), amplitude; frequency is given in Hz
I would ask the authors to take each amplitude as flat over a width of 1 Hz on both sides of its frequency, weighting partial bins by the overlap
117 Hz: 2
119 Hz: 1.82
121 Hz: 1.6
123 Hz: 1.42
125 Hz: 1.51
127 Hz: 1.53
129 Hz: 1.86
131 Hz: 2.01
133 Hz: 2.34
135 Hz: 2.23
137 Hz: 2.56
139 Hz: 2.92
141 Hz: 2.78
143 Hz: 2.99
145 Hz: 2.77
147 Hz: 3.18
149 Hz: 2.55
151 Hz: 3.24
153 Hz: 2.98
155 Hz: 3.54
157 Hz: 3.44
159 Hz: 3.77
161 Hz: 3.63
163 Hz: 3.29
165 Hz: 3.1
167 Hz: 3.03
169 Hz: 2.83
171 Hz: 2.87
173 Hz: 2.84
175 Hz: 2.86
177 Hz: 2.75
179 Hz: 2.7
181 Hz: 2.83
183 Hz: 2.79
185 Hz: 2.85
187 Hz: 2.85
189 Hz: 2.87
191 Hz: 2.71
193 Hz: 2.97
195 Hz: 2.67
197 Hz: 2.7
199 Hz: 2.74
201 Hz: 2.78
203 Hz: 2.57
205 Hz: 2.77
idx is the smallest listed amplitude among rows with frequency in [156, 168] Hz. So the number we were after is 3.03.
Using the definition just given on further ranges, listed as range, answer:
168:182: 2.7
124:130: 1.51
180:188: 2.79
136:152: 2.55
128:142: 1.86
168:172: 2.83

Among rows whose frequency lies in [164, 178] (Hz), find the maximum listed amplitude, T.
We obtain 3.1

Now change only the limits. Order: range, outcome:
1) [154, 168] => 3.77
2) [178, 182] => 2.83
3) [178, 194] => 2.97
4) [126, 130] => 1.86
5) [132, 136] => 2.34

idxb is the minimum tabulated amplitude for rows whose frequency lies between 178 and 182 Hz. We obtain 2.7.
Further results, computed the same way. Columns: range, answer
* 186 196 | 2.67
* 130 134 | 2.01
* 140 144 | 2.78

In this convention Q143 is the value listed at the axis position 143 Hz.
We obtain 2.99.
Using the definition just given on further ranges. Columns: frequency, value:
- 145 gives 2.77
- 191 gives 2.71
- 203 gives 2.57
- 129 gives 1.86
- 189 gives 2.87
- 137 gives 2.56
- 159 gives 3.77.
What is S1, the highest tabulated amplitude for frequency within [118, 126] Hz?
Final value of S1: 1.82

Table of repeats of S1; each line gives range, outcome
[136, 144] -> 2.99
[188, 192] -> 2.87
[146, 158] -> 3.54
